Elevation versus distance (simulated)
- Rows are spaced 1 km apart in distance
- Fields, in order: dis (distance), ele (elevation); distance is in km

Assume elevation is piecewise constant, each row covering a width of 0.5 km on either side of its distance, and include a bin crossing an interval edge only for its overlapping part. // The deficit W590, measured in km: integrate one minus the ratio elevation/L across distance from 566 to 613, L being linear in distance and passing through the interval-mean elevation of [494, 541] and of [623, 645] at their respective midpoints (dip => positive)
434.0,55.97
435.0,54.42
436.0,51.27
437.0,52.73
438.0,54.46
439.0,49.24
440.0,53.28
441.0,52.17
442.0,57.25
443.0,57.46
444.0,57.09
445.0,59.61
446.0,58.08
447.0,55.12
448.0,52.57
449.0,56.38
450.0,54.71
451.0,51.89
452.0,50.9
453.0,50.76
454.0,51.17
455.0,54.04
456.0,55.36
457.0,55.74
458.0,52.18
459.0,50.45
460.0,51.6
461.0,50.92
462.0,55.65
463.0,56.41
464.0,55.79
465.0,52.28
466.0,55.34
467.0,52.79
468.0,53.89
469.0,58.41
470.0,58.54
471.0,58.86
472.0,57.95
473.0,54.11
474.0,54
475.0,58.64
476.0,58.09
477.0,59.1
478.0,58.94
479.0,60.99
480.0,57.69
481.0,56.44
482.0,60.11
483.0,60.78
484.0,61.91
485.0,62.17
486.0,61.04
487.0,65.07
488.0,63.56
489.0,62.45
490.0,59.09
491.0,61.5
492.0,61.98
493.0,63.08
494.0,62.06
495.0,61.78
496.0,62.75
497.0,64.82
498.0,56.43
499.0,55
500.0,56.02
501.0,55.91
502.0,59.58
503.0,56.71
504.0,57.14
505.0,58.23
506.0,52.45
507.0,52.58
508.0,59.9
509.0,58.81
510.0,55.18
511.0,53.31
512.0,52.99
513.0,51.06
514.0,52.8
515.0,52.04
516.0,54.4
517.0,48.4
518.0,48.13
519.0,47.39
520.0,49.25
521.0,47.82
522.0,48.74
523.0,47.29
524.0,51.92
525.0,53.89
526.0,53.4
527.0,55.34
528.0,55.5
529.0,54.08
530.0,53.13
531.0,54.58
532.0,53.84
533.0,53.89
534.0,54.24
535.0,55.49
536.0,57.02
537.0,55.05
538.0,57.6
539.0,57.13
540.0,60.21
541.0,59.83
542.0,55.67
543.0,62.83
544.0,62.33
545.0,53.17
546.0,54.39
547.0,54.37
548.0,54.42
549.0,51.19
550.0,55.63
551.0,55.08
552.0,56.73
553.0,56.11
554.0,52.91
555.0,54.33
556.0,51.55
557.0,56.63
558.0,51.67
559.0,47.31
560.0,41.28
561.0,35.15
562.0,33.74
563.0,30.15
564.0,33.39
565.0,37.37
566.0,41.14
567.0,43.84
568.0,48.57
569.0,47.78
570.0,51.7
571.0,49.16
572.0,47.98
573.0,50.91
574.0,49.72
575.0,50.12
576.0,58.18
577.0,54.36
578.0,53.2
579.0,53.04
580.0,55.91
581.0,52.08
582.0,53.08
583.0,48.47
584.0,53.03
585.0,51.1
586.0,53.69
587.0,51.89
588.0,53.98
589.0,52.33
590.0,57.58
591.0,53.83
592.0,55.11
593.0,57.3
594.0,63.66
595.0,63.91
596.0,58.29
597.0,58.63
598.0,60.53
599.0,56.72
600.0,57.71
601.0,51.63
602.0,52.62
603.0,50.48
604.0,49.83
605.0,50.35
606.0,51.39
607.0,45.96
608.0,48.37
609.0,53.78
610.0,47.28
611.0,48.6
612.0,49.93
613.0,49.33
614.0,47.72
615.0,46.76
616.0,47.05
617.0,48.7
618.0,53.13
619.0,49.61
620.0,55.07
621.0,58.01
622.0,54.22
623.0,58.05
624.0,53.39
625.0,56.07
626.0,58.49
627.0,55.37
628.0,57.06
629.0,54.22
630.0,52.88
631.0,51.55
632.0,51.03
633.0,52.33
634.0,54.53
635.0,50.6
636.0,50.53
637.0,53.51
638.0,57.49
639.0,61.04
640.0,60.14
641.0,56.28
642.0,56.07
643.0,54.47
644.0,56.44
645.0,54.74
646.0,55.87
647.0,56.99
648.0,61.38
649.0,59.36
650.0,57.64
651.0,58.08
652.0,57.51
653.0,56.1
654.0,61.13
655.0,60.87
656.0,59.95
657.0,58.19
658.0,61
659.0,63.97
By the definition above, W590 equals 2.0 km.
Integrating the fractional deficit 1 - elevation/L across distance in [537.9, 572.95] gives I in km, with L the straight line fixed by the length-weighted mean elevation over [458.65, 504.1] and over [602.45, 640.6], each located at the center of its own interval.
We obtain 3.2 km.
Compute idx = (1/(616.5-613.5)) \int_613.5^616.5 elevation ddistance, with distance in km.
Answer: 47.2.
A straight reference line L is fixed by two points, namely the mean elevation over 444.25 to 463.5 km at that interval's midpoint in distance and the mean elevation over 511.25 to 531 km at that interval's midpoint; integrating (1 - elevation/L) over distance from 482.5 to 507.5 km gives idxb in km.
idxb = -3.5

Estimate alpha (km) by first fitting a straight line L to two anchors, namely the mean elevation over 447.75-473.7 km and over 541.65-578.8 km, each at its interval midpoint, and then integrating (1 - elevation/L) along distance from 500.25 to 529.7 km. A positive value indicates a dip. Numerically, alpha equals -0.8 km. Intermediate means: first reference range 54.2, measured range 53.3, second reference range 49.8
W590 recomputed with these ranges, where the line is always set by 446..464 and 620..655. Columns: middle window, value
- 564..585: 2.1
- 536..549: -0.5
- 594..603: -0.3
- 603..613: 1.1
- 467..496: -3.1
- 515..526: 0.9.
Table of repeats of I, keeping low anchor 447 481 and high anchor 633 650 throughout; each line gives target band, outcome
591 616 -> 1.3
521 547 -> 0.2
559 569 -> 3.0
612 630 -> 1.0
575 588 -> 0.6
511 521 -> 0.8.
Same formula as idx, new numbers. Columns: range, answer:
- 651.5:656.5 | 59.1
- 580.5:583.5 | 51.2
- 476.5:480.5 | 59.2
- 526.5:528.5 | 55.4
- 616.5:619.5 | 50.5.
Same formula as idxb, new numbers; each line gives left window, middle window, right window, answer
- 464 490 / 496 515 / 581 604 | 0.5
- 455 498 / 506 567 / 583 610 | 4.7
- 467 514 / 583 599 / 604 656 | -0.2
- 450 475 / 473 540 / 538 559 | -1.8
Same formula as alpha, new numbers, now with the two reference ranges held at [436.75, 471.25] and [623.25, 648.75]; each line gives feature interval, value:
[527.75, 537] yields 0.03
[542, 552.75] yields -0.22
